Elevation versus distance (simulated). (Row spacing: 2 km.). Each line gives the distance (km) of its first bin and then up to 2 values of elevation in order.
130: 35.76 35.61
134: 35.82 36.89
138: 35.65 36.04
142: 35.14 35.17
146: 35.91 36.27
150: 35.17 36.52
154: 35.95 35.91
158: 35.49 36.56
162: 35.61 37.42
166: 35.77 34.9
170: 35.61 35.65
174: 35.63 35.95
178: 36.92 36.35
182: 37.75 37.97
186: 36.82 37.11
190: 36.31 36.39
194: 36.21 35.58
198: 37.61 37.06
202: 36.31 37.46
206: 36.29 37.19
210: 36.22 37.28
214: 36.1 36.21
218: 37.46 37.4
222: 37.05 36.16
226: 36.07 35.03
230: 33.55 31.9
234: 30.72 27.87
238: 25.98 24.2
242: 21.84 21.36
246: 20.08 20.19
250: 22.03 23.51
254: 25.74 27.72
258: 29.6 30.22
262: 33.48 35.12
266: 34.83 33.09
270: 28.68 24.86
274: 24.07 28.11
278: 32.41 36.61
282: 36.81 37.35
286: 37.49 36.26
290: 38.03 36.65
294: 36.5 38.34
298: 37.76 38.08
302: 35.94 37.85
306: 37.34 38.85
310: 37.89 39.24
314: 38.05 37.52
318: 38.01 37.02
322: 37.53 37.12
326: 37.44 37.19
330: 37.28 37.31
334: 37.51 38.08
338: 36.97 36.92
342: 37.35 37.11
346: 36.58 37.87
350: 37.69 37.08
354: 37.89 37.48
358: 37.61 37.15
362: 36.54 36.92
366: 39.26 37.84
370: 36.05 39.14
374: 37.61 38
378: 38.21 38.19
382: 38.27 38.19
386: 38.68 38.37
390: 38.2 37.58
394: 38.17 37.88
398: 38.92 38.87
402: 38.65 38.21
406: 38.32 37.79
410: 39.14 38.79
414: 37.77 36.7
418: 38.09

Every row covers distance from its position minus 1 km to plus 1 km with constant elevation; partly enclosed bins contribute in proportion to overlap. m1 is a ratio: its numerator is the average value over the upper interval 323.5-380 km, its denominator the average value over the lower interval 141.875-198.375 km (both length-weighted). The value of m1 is 1.04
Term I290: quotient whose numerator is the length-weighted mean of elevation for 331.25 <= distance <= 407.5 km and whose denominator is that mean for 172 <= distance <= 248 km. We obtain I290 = 1.11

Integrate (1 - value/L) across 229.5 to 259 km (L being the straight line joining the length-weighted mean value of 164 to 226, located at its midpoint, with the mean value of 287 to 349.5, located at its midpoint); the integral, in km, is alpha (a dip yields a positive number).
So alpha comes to 9.0 km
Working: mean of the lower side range 36.6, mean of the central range 25.6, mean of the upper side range 37.5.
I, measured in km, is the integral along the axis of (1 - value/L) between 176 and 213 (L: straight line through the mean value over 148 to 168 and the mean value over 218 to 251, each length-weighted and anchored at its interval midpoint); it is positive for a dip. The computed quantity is -4.7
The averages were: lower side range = 36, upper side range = 29.1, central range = 36.8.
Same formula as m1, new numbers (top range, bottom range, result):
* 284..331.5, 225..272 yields 1.33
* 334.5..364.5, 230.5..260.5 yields 1.46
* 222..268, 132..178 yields 0.80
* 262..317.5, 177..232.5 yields 0.97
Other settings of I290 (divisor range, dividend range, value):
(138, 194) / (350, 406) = 1.05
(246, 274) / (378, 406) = 1.37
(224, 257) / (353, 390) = 1.40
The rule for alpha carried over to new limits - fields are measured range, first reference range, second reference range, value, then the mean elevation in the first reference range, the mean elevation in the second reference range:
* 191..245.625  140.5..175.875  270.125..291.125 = 1.3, 35.8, 33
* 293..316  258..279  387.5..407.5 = -3.6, 30.4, 38.3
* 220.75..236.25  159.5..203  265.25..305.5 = 0.7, 36.4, 34.5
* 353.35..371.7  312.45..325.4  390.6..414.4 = 0.3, 37.6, 38.4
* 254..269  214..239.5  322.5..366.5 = 1.4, 33.7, 37.4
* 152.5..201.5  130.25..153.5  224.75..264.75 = -4.9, 35.8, 27.8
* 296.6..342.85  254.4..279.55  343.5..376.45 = -4.4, 30.2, 37.5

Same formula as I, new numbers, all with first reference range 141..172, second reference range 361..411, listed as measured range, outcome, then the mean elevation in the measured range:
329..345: 0.1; 37.3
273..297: 1.4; 34.9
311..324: -0.1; 37.8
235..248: 4.7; 23.3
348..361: 0.1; 37.5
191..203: -0.1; 36.5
